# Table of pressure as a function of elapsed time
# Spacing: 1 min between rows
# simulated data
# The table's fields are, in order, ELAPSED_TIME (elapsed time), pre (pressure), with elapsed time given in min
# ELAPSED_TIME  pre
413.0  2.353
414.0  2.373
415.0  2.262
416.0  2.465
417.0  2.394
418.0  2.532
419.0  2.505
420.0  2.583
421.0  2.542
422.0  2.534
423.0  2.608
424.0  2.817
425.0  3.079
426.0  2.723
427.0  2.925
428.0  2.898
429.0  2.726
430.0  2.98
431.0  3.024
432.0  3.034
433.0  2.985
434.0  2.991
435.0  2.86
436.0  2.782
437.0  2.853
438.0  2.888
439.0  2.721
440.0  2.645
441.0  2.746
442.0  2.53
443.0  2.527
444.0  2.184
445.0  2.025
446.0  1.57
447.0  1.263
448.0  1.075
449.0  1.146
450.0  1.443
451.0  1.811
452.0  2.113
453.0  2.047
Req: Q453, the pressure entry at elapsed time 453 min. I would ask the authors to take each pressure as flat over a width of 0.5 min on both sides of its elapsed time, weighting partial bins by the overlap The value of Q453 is 2.047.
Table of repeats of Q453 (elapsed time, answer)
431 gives 3.024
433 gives 2.985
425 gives 3.079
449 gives 1.146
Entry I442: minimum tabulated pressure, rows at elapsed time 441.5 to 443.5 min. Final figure 2.527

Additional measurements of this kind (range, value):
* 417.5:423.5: 2.505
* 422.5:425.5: 2.608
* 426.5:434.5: 2.726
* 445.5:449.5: 1.075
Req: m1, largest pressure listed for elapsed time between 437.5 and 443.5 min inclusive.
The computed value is 2.888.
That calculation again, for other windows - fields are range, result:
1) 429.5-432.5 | 3.034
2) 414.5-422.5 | 2.583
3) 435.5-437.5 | 2.853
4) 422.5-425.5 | 3.079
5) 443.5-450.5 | 2.184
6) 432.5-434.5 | 2.991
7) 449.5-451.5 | 1.811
